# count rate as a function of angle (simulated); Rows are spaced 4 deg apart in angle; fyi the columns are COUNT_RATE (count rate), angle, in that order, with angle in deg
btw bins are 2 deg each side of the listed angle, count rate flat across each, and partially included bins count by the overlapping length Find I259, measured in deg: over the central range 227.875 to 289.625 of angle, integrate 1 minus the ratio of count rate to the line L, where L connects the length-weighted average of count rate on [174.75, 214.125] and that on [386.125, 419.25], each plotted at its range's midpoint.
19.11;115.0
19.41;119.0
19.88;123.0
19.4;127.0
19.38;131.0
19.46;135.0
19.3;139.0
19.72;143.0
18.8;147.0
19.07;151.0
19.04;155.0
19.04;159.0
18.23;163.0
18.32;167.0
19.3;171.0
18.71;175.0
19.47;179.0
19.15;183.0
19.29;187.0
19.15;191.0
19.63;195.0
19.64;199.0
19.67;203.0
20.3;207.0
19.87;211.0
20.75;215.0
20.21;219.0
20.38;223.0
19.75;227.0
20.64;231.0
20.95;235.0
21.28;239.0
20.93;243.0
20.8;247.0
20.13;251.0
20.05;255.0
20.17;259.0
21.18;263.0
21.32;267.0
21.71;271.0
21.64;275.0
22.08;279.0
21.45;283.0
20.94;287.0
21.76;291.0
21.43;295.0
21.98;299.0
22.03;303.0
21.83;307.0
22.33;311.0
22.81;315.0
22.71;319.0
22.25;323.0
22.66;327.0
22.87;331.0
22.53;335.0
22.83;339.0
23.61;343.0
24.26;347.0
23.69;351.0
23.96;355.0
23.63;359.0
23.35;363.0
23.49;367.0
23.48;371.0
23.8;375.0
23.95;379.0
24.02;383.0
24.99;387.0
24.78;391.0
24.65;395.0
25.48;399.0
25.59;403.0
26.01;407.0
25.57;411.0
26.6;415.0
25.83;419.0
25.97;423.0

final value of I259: 1.12 deg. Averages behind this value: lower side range 19.6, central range 21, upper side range 25.5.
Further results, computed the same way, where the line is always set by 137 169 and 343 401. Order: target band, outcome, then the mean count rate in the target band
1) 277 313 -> 0.8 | 21.8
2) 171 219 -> 0.8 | 19.6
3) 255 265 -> 0.4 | 20.6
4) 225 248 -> 0.2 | 20.7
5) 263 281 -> 0.1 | 21.6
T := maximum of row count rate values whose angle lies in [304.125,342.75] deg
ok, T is 22.87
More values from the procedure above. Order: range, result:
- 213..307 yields 22.08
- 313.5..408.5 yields 26.01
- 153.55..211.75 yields 20.3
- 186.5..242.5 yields 21.28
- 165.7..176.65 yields 19.3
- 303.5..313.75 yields 22.33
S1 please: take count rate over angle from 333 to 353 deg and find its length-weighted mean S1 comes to 23.4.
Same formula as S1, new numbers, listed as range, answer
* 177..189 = 19.3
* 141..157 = 19.2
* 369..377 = 23.6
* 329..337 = 22.7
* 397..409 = 25.7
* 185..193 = 19.2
